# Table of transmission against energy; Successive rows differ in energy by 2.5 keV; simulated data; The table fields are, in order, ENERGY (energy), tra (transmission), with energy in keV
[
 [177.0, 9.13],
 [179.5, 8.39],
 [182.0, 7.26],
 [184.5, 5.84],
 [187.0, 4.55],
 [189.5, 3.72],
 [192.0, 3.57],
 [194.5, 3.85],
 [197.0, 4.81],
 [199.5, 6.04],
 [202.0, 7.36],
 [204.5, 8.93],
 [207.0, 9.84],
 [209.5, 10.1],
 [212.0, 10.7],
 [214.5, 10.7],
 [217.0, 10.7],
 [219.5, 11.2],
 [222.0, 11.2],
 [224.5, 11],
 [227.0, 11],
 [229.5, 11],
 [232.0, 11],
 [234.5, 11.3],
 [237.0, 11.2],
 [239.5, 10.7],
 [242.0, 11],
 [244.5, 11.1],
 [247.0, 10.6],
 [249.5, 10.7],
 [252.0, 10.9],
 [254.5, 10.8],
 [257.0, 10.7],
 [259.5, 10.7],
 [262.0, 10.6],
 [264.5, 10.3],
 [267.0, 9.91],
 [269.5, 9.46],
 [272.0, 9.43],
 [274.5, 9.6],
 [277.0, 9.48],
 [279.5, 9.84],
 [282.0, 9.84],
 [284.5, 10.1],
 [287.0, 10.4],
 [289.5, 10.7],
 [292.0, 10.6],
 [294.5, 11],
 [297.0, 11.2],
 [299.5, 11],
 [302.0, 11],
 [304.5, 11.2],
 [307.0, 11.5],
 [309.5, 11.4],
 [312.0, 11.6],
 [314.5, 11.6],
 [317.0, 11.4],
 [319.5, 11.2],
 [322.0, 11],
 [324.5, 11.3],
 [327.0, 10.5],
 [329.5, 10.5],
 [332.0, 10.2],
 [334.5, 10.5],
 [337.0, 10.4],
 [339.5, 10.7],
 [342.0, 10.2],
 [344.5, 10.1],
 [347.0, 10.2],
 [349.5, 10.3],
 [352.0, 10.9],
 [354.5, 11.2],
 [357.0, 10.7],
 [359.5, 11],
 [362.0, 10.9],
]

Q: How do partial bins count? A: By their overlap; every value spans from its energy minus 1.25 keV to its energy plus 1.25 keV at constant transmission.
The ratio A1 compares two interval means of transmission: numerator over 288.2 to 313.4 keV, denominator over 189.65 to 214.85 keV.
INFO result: 1.5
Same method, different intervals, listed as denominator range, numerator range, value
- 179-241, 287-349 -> 1.26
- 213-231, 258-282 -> 0.91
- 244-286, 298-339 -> 1.08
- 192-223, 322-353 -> 1.23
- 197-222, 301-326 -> 1.21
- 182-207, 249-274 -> 1.80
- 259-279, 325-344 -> 1.06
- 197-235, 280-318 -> 1.10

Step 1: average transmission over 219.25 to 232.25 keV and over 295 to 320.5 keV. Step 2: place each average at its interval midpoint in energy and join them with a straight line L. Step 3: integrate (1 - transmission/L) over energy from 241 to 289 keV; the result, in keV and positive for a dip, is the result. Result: 3.8 keV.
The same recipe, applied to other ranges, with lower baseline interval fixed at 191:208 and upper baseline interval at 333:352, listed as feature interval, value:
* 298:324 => -4.95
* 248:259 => -4.07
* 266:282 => -2.26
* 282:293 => -1.94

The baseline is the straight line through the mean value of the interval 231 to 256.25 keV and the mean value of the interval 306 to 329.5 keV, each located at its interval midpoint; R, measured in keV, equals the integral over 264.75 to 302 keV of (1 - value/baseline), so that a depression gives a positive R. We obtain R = 3.0 keV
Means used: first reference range 10.9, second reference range 11.2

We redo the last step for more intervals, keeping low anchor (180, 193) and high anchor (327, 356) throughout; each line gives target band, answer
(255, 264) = -3.5 keV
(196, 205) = -1.5 keV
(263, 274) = -2.5 keV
